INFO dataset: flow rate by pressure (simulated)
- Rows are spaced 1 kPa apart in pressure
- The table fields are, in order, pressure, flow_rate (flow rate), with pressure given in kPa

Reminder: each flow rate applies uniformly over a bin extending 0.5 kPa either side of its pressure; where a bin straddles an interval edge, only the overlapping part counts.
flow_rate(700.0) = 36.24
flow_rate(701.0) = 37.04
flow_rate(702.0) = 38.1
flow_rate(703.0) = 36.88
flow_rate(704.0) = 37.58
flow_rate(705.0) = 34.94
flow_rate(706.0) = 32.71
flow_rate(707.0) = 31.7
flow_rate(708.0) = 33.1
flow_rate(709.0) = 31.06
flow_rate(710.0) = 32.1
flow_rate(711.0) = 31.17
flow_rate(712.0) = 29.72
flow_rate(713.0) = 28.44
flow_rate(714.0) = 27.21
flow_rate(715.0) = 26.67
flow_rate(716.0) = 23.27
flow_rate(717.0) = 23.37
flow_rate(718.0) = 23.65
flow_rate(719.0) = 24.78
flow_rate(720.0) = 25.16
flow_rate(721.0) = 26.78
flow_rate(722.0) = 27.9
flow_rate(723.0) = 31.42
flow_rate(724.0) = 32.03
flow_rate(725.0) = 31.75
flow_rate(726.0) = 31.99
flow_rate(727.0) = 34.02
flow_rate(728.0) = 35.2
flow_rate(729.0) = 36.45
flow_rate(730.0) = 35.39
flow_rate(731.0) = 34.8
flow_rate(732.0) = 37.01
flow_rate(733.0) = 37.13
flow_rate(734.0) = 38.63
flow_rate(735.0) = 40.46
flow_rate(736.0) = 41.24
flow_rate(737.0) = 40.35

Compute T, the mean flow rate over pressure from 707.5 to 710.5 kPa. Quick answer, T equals 32.1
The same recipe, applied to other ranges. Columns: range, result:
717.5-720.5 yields 24.5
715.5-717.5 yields 23.3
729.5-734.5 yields 36.6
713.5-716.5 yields 25.7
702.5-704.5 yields 37.2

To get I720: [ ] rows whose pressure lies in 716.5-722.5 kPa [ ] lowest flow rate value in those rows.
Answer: 23.37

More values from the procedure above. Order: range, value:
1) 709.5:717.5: 23.27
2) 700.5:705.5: 34.94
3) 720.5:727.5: 26.78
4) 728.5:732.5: 34.8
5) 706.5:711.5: 31.06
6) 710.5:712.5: 29.72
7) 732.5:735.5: 37.13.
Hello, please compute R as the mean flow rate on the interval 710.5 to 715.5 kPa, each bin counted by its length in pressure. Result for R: 28.6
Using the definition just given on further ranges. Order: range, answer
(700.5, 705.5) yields 36.9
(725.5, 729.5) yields 34.4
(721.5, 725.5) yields 30.8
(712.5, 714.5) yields 27.8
